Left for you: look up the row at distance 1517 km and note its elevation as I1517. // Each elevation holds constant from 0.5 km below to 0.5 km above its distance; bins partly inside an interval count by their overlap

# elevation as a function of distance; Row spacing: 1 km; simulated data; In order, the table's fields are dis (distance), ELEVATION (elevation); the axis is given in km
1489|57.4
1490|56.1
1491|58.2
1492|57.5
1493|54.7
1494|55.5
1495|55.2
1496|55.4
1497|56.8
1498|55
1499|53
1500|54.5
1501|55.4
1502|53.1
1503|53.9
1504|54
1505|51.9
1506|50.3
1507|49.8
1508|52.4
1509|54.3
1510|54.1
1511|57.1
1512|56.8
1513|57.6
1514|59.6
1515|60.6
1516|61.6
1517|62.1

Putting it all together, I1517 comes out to 62.1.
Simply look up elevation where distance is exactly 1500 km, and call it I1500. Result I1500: 54.5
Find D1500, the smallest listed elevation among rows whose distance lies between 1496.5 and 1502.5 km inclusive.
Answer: 53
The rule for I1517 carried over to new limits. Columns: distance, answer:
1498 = 55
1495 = 55.2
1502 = 53.1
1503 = 53.9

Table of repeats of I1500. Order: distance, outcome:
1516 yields 61.6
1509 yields 54.3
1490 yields 56.1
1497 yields 56.8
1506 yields 50.3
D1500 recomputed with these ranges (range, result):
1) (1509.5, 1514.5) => 54.1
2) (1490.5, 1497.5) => 54.7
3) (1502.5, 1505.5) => 51.9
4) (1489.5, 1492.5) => 56.1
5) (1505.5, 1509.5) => 49.8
